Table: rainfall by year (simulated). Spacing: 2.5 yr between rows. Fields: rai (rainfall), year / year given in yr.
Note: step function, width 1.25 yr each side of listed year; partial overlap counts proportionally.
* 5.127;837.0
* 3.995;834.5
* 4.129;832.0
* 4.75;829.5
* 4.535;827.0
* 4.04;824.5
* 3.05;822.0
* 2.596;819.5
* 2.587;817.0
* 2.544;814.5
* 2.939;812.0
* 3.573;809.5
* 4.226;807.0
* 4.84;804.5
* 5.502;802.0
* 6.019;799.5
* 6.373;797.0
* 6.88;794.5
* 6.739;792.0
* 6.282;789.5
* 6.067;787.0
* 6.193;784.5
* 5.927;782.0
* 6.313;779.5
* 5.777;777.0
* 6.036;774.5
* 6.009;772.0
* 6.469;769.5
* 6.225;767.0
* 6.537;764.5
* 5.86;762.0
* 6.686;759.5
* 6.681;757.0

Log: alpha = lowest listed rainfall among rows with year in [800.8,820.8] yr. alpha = 2.544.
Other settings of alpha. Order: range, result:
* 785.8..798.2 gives 6.067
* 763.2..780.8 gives 5.777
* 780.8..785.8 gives 5.927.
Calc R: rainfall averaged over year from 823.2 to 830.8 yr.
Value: 4.43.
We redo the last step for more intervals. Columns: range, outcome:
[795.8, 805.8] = 5.67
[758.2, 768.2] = 6.33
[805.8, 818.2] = 3.17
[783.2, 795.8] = 6.43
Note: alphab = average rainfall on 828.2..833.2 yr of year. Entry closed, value 4.44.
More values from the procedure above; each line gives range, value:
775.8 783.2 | 6.01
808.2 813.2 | 3.27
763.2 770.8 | 6.4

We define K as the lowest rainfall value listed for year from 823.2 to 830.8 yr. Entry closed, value 4.04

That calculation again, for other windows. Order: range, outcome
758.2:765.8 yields 5.86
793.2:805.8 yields 4.84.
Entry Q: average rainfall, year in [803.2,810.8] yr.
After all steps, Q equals 4.21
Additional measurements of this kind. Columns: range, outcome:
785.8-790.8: 6.18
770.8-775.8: 6.02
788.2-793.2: 6.5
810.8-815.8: 2.74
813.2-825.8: 2.97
